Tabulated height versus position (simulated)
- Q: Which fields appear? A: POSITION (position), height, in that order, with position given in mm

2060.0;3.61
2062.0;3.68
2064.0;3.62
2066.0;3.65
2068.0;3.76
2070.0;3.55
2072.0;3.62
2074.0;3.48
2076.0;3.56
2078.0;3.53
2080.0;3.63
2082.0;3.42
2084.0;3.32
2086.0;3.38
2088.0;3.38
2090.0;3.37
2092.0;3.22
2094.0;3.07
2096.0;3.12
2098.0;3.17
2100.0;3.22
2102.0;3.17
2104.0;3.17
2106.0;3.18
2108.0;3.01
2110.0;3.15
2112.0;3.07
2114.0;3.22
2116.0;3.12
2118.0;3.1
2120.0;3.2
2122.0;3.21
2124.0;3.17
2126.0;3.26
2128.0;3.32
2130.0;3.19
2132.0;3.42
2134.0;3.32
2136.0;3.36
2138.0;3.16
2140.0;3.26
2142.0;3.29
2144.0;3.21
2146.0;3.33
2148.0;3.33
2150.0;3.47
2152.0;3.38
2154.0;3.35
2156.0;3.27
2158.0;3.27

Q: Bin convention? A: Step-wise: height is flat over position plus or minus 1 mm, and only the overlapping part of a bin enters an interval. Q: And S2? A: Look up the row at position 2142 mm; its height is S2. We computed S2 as 3.29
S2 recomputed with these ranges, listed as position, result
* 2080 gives 3.63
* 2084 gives 3.32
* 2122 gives 3.21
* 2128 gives 3.32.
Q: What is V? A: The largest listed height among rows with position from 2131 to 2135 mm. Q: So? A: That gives 3.42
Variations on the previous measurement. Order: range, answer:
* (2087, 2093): 3.38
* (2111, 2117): 3.22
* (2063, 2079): 3.76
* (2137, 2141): 3.26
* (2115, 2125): 3.21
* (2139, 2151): 3.47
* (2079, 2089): 3.63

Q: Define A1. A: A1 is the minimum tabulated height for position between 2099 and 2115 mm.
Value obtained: 3.01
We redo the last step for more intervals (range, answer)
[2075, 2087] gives 3.32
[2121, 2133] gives 3.17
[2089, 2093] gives 3.22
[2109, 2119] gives 3.07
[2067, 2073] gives 3.55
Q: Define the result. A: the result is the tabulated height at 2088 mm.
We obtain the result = 3.38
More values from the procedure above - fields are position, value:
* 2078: 3.53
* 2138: 3.16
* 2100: 3.22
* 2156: 3.27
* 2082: 3.42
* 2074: 3.48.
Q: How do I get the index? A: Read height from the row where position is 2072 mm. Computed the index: 3.62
